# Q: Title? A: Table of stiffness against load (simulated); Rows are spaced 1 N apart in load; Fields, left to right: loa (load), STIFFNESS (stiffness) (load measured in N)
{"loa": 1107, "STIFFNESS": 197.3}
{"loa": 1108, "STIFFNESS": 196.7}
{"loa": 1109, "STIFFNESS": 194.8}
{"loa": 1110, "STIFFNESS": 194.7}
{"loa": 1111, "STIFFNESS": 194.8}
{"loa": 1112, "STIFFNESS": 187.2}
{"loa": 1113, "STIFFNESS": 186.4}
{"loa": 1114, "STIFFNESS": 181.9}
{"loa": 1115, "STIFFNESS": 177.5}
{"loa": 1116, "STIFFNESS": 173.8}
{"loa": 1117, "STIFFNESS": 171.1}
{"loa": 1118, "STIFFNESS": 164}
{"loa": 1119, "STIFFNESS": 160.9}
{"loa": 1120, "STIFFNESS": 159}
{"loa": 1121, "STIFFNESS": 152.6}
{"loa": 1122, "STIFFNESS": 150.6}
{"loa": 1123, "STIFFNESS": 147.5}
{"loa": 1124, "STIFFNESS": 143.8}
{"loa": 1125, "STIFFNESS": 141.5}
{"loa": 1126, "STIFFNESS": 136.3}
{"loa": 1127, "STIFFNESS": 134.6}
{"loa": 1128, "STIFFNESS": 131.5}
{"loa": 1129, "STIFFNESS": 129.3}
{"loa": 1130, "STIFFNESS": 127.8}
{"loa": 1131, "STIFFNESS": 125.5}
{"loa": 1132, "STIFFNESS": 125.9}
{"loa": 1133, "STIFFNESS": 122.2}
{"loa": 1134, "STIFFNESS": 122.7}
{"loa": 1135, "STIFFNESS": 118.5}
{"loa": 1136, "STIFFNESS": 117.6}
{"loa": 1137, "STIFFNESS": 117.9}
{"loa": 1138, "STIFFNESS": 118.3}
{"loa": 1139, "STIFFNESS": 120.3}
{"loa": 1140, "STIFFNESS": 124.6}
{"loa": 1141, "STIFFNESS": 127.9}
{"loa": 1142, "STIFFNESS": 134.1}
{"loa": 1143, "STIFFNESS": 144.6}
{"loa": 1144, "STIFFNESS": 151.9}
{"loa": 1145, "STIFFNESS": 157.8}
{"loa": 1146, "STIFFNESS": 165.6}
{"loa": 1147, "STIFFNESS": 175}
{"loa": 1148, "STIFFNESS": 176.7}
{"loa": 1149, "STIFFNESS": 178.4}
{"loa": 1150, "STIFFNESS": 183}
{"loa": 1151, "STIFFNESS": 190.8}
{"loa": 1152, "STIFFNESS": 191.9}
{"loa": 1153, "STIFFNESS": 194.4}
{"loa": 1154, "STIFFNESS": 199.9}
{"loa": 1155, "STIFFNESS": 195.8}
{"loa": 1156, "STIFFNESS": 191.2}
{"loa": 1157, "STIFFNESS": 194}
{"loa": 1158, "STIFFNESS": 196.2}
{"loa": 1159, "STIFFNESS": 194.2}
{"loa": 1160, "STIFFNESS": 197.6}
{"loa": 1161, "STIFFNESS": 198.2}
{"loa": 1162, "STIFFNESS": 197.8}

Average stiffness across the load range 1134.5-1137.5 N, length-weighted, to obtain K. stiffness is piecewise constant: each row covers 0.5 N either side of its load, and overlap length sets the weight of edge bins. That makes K 118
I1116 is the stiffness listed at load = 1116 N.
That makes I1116 173.8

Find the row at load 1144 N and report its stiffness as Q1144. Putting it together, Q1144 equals 151.9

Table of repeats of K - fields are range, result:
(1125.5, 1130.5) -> 132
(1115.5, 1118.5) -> 170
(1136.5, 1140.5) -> 120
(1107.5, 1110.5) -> 195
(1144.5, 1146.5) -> 162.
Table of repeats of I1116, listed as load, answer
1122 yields 150.6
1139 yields 120.3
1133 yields 122.2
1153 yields 194.4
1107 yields 197.3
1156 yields 191.2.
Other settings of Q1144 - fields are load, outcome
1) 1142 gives 134.1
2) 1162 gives 197.8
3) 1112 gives 187.2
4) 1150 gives 183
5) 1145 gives 157.8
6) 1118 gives 164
